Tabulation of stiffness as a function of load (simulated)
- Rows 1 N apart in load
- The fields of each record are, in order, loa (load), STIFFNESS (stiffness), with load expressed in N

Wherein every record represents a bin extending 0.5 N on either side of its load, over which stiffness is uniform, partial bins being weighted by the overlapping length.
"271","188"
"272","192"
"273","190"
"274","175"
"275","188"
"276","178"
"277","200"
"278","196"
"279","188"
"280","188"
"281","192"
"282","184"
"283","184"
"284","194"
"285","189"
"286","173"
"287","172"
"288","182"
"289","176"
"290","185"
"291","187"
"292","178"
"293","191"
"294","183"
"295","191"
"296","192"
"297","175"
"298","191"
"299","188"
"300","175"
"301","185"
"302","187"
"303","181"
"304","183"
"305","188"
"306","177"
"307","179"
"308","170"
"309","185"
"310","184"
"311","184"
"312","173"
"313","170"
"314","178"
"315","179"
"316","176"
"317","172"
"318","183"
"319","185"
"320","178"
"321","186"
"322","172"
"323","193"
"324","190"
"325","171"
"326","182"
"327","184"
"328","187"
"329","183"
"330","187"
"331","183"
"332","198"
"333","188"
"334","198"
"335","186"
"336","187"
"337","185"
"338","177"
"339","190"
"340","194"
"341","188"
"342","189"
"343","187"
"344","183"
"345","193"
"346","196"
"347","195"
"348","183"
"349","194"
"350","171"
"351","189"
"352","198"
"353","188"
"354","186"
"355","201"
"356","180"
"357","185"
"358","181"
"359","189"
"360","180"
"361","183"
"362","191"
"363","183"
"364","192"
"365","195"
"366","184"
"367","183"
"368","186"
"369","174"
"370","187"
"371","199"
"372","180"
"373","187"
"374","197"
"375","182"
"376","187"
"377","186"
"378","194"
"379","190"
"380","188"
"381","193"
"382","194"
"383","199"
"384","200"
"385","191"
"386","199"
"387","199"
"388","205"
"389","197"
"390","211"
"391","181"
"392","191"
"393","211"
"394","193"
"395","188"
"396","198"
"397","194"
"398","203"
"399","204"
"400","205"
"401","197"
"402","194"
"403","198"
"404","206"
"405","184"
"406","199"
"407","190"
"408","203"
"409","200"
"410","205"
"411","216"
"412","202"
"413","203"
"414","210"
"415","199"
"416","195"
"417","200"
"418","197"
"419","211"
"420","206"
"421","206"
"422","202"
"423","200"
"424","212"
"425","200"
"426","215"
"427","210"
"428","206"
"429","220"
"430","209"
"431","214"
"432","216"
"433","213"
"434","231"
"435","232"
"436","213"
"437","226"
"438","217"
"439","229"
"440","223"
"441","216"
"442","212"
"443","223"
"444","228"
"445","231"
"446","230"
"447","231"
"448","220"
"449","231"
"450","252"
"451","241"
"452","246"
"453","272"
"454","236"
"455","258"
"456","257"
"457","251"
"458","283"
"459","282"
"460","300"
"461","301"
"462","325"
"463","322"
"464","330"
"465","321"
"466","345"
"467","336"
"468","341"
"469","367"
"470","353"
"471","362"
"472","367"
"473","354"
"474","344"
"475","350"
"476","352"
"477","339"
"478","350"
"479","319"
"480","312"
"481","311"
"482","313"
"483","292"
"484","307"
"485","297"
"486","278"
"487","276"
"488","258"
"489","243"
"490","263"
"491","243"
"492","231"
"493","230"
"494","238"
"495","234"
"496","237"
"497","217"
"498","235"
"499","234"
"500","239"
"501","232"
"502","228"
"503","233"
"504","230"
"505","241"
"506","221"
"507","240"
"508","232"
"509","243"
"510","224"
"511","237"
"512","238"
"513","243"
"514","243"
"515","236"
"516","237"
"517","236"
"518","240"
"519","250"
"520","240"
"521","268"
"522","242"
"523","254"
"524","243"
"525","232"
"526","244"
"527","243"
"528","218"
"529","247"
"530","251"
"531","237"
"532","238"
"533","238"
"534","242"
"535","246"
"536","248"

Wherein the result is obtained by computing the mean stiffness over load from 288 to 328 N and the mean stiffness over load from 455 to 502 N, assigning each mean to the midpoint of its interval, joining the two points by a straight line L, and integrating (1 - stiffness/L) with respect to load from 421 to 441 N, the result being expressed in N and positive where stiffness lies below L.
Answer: 3.6 N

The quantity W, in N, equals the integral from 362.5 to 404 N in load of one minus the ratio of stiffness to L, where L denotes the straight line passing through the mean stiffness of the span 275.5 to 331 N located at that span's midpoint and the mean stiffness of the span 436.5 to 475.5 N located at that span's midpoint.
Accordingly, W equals 7.2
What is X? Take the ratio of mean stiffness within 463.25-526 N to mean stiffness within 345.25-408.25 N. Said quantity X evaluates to 1.4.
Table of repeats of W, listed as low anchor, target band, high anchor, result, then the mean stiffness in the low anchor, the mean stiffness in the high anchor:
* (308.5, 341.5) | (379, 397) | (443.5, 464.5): 2.13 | 184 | 263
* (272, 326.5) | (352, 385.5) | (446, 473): 6.14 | 183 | 293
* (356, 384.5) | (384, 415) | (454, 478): 3.96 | 188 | 322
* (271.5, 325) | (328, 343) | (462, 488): 1.80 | 183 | 328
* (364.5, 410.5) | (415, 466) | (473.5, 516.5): -1.75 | 194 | 263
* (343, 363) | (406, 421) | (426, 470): 1.82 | 188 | 255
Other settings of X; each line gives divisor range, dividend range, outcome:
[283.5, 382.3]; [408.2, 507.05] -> 1.38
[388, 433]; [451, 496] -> 1.47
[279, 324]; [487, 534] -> 1.31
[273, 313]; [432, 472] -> 1.45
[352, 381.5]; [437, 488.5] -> 1.53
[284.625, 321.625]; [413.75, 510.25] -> 1.42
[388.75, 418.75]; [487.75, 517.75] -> 1.19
